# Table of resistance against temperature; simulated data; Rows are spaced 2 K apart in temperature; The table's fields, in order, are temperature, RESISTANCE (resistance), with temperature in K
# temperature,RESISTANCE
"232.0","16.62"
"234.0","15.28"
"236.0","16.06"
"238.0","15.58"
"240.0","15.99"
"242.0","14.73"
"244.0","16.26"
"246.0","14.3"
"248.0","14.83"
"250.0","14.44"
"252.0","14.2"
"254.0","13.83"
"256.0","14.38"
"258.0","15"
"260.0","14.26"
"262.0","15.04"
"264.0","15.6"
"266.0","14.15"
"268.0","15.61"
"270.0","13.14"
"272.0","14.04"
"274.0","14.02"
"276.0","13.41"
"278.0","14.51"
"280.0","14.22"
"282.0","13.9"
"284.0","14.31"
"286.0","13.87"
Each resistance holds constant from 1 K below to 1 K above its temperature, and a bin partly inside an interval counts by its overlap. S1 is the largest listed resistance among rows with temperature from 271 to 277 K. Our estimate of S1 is 14.04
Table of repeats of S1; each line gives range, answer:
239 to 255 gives 16.26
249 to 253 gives 14.44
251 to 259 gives 15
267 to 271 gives 15.61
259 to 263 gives 15.04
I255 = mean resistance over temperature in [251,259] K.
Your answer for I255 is 14.4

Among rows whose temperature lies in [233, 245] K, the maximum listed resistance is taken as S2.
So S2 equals 16.26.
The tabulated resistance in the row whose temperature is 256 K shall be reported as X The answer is 14.38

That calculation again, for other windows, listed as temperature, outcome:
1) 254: 13.83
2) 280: 14.22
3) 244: 16.26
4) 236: 16.06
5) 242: 14.73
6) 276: 13.41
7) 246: 14.3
